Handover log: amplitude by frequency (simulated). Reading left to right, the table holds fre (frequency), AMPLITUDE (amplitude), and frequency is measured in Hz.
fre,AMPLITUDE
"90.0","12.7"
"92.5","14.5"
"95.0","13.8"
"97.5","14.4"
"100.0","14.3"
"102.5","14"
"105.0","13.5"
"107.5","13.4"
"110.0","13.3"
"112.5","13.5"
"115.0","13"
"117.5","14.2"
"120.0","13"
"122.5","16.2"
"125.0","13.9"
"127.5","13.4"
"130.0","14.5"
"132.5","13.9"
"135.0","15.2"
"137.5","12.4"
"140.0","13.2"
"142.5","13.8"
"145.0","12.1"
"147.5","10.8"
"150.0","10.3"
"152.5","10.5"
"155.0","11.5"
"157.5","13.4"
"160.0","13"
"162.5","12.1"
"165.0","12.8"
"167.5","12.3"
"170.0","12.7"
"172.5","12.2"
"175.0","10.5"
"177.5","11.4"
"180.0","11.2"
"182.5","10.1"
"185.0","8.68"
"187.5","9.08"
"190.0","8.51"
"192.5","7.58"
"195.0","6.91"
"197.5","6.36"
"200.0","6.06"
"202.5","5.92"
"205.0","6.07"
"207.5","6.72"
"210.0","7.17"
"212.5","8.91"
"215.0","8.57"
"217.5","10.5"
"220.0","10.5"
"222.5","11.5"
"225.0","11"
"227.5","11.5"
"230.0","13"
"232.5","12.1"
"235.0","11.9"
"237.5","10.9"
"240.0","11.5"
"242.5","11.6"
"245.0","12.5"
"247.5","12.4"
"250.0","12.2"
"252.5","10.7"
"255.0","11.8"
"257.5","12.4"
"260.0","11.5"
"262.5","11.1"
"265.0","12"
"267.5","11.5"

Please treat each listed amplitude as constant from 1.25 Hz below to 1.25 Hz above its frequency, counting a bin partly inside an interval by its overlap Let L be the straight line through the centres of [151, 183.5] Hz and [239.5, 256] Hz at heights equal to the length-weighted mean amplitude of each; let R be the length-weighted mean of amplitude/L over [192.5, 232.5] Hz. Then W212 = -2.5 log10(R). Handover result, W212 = 0.32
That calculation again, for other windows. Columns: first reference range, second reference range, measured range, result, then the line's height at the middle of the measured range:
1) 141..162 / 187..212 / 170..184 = -0.19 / 9.34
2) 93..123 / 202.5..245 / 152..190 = 0.05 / 11.8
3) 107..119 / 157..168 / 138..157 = 0.10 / 12.9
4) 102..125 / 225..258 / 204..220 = 0.44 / 12.3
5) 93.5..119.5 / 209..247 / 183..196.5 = 0.39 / 11.8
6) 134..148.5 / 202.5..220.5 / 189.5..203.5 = 0.32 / 9.12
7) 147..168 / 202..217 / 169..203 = 0.05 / 9.45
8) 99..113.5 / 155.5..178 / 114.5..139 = -0.06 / 13.2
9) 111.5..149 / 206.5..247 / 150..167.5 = 0.05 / 12.7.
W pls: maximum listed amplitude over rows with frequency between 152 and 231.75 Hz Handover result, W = 13.4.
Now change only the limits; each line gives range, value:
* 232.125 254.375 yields 12.5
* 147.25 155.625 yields 11.5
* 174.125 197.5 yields 11.4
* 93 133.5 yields 16.2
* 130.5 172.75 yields 15.2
